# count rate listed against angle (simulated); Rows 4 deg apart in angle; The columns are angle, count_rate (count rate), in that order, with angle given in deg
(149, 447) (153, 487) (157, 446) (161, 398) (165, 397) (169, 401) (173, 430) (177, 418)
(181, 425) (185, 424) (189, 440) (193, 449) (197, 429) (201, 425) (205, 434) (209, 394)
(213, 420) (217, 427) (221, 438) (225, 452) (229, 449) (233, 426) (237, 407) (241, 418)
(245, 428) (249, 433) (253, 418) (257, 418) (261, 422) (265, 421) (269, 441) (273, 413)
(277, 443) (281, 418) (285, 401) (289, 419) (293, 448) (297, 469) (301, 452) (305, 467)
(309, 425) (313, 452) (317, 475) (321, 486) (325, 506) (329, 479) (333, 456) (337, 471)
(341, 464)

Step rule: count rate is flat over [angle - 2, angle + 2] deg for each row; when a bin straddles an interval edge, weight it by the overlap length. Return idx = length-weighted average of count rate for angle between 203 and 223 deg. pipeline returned 423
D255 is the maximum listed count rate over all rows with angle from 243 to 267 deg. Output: 433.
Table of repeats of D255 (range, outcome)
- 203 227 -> 452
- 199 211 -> 434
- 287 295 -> 448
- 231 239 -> 426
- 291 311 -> 469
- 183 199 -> 449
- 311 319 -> 475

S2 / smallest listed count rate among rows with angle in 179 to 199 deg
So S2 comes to 424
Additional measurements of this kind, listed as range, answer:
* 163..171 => 397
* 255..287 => 401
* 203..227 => 394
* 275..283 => 418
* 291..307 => 448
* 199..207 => 425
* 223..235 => 426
